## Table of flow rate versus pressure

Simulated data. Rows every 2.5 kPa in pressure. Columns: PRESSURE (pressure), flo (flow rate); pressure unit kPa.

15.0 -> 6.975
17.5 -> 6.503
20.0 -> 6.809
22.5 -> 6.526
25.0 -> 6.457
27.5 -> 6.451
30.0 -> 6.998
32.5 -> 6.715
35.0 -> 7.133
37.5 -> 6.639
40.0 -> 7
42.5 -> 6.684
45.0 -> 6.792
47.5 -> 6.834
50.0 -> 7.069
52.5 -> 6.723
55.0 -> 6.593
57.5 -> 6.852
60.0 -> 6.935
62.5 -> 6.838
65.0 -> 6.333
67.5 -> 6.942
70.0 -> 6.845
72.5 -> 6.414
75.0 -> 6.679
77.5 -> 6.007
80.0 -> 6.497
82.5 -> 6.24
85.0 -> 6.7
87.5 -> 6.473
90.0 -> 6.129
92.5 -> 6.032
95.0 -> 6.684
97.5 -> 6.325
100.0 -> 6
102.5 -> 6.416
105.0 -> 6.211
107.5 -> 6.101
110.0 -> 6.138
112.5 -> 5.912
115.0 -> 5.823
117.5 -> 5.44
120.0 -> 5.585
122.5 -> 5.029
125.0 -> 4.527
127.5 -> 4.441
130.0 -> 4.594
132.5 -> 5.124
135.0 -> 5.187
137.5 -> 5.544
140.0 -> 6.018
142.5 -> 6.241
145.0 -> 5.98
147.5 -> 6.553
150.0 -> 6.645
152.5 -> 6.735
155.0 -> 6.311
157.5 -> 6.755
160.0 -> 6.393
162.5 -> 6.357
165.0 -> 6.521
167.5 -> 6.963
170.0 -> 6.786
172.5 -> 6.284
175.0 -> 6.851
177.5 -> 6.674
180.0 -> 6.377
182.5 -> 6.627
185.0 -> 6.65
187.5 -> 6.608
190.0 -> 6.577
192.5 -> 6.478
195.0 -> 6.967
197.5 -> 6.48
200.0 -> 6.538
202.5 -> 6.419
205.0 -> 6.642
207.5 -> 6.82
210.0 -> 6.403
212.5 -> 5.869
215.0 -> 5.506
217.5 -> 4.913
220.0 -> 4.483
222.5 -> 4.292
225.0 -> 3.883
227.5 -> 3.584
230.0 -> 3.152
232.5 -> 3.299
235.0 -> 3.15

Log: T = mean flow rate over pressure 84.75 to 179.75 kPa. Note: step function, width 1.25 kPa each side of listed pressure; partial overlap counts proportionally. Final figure 6.06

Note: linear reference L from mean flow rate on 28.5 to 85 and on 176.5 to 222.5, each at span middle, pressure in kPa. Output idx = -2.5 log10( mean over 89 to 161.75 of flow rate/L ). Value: 0.10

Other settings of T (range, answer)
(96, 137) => 5.56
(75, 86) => 6.39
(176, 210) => 6.6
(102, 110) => 6.21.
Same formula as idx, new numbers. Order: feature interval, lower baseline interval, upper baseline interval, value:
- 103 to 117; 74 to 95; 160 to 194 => 0.070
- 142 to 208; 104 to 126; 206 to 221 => -0.157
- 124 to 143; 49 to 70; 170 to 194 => 0.274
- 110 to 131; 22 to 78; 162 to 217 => 0.254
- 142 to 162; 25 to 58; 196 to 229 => -0.085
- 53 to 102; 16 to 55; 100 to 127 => -0.055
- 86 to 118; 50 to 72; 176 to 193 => 0.093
